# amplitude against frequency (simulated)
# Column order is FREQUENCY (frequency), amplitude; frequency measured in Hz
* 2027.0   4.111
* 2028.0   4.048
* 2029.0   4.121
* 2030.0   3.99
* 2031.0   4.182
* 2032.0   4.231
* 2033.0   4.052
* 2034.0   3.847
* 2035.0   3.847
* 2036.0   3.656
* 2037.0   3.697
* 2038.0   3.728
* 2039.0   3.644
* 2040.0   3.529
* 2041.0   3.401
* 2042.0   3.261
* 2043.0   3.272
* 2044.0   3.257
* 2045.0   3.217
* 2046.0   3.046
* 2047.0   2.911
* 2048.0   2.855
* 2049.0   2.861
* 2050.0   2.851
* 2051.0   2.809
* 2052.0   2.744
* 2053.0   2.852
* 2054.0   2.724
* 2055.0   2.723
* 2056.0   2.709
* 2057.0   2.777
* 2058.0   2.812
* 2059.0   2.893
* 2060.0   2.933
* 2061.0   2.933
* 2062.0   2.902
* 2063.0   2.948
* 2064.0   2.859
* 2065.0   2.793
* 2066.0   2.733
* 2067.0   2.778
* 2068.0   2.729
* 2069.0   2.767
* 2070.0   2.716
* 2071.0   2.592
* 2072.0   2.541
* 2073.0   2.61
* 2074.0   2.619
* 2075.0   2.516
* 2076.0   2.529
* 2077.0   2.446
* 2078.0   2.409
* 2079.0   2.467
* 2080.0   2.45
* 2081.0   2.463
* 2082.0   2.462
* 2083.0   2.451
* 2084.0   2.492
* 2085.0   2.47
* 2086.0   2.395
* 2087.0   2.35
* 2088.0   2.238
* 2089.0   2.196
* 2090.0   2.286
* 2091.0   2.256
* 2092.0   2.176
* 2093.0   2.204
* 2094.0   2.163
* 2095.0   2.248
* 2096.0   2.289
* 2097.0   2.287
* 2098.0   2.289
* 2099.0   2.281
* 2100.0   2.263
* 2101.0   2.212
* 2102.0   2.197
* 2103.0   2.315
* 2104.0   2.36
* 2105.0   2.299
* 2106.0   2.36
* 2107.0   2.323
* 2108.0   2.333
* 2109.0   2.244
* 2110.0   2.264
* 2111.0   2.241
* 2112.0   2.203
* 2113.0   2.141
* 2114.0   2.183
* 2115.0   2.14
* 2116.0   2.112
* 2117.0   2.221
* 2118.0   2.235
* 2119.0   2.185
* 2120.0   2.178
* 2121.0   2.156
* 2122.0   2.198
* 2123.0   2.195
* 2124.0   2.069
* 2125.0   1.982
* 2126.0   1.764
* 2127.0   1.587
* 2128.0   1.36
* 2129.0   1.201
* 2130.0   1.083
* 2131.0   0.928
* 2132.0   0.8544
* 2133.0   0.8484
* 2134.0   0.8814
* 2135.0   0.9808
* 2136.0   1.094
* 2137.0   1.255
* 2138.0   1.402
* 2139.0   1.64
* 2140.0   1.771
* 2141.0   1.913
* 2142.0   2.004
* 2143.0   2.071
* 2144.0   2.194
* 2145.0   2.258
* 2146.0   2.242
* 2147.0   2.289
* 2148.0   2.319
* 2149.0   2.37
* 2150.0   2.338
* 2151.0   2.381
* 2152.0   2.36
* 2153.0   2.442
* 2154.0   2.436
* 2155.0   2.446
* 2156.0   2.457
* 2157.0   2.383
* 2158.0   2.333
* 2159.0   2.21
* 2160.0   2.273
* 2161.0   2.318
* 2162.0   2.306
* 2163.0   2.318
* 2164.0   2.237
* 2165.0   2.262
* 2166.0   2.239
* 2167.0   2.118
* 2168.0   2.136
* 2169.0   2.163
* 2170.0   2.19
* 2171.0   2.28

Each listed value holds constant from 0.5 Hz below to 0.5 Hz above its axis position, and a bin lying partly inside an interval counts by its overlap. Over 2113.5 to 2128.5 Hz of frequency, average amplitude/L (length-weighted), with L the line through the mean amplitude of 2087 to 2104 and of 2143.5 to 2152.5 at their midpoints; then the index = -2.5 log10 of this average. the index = 0.12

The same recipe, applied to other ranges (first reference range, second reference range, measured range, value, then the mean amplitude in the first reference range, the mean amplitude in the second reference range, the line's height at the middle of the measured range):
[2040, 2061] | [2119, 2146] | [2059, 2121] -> -0.050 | 2.96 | 1.63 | 2.32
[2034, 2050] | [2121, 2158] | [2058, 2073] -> 0.074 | 3.35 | 1.84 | 2.98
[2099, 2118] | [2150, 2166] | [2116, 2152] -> 0.266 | 2.25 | 2.34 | 2.29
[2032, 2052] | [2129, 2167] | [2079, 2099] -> 0.174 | 3.36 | 1.94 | 2.73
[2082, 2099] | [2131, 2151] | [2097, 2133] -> 0.010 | 2.3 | 1.72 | 2.02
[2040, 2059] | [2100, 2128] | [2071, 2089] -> 0.053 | 2.96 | 2.16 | 2.58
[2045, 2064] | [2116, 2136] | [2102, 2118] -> -0.182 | 2.86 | 1.63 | 1.9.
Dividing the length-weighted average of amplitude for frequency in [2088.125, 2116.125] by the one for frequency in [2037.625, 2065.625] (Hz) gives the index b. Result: 0.7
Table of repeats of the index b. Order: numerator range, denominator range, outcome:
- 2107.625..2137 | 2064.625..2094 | 0.72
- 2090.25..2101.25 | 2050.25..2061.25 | 0.80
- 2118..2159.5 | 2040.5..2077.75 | 0.66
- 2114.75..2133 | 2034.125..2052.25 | 0.54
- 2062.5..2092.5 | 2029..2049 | 0.71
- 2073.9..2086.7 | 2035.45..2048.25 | 0.74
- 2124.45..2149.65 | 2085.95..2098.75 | 0.72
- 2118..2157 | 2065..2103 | 0.77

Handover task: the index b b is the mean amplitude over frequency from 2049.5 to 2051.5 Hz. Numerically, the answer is 2.83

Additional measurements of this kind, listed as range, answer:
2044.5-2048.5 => 3.01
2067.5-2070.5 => 2.74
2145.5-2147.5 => 2.27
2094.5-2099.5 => 2.28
